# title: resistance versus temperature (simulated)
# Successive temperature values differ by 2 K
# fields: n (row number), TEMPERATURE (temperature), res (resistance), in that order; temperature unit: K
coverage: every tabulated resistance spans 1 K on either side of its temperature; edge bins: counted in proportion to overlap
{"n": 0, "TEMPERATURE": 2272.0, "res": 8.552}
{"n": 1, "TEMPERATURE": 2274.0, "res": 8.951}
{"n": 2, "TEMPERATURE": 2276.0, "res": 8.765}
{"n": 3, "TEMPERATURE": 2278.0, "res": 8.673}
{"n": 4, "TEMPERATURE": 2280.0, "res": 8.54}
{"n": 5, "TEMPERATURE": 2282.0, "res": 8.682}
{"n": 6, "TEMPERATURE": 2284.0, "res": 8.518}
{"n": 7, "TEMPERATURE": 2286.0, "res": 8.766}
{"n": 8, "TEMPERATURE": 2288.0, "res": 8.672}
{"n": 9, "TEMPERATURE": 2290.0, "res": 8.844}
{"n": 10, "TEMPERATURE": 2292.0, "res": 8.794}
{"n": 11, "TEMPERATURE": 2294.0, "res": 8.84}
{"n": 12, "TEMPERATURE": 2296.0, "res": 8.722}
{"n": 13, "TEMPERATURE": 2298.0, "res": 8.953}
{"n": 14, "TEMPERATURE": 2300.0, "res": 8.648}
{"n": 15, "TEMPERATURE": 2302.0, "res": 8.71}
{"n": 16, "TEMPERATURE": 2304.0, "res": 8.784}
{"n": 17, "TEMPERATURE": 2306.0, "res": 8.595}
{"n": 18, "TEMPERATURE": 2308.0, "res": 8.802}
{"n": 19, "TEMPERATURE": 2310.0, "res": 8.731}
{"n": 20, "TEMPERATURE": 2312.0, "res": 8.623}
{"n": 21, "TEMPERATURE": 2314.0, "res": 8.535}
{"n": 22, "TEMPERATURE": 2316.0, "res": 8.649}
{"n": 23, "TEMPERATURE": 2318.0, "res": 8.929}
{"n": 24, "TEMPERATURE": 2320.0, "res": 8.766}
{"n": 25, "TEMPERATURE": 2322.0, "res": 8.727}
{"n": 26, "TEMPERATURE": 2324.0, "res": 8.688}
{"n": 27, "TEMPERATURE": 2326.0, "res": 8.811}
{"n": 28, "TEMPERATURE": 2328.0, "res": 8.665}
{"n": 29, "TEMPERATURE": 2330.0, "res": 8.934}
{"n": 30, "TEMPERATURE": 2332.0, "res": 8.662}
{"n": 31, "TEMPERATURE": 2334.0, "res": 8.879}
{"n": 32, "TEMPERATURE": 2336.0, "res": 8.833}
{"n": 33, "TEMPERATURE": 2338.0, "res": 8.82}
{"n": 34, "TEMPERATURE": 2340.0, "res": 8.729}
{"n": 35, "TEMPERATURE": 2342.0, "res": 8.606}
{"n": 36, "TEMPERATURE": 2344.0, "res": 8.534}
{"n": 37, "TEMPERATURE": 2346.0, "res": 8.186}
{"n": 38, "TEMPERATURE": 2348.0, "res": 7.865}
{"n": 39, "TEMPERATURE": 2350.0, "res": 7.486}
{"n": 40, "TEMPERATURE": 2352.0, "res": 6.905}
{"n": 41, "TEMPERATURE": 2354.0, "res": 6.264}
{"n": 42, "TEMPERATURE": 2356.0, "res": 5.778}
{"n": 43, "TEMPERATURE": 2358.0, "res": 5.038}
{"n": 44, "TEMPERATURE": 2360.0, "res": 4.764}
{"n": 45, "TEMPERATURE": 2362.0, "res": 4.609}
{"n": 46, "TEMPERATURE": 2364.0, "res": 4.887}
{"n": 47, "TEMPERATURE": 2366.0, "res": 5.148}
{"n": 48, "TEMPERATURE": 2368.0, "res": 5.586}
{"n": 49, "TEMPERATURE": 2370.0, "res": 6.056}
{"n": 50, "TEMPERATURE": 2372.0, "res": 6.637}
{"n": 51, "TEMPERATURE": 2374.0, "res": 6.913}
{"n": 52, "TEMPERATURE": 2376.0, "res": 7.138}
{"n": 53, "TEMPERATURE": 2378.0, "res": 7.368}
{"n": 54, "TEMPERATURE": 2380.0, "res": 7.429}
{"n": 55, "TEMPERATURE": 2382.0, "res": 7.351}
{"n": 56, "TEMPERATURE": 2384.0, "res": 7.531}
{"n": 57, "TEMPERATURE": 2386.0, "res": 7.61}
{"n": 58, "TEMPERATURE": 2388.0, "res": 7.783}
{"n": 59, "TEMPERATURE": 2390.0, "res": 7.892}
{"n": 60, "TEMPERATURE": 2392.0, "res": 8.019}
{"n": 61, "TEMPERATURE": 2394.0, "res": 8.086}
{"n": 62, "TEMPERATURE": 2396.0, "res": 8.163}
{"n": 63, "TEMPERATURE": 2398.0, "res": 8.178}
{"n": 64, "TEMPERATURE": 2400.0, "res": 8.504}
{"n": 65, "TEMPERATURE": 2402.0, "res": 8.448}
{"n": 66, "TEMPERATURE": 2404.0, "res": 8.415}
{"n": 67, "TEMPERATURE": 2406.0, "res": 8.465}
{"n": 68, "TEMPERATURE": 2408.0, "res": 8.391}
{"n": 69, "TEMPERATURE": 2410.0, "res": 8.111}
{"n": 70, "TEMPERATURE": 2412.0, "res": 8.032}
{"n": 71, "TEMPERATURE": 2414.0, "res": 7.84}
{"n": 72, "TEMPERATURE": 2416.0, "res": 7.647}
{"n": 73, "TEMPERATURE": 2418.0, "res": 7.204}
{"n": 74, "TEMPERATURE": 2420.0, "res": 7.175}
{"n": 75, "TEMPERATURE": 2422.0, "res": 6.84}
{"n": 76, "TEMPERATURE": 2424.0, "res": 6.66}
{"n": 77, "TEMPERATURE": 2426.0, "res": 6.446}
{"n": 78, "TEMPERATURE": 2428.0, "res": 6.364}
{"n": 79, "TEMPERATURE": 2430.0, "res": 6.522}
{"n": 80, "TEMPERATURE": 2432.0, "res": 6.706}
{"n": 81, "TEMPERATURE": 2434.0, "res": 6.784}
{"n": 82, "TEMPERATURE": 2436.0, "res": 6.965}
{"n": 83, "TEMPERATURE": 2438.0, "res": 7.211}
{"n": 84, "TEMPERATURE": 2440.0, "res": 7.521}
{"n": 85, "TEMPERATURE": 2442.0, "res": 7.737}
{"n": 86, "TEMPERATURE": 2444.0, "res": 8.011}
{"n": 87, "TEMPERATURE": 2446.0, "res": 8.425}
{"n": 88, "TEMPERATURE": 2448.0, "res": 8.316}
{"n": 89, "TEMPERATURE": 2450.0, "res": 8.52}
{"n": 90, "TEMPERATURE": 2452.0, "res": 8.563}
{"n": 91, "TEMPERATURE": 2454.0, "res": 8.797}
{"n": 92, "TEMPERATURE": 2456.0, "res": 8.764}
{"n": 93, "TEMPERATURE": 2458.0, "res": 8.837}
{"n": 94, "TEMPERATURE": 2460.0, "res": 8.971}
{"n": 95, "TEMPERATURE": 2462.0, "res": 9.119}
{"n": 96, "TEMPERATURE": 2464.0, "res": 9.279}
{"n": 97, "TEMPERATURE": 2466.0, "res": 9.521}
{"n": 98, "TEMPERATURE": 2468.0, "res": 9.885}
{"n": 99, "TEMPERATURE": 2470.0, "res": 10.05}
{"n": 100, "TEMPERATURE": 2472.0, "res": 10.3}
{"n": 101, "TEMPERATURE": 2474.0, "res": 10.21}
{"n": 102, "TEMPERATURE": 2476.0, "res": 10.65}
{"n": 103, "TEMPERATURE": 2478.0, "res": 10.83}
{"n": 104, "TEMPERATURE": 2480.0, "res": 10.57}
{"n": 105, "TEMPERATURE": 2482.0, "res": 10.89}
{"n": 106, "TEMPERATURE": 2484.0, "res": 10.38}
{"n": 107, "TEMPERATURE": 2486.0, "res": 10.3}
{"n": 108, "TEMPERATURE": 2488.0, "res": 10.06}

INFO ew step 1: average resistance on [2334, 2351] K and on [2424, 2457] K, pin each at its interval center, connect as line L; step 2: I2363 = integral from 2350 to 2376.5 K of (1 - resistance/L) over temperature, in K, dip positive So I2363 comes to 7.63 K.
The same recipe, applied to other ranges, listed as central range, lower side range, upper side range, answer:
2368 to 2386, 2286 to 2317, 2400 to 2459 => 2.5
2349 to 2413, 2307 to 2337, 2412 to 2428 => 5.2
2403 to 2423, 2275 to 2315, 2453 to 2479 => 3.3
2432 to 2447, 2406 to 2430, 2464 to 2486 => 1.8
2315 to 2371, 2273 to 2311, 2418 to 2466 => 6.2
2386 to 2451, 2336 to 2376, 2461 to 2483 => 6.4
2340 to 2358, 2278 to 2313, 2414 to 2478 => 2.4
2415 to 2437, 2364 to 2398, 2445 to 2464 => 3.4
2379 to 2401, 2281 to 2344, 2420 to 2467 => 0.9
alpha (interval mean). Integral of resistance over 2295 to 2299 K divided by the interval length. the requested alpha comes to 8.84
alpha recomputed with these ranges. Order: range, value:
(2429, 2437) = 6.74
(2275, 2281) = 8.66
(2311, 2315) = 8.58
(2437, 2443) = 7.49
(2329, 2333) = 8.8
